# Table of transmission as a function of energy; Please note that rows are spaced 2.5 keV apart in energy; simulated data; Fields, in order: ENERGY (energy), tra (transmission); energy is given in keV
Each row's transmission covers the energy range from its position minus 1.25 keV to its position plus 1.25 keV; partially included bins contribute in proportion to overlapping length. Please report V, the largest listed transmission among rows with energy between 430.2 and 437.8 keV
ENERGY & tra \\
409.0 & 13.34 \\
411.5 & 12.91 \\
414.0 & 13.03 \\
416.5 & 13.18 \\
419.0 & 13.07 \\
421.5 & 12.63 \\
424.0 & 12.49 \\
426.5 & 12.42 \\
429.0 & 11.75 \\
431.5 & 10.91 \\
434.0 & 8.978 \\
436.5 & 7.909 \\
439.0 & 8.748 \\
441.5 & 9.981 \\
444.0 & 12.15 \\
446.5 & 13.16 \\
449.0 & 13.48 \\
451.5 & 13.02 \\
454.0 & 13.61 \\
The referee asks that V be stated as 10.91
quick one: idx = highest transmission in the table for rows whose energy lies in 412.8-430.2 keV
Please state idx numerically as 13.18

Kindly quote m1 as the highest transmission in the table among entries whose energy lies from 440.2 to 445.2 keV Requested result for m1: 12.15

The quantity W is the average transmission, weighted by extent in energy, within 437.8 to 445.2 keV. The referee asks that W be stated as 10.3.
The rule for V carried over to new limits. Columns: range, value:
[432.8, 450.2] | 13.48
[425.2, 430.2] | 12.42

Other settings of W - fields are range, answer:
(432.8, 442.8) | 8.92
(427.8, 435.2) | 10.5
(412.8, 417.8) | 13.1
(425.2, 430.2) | 12.1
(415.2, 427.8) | 12.8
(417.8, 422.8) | 12.8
